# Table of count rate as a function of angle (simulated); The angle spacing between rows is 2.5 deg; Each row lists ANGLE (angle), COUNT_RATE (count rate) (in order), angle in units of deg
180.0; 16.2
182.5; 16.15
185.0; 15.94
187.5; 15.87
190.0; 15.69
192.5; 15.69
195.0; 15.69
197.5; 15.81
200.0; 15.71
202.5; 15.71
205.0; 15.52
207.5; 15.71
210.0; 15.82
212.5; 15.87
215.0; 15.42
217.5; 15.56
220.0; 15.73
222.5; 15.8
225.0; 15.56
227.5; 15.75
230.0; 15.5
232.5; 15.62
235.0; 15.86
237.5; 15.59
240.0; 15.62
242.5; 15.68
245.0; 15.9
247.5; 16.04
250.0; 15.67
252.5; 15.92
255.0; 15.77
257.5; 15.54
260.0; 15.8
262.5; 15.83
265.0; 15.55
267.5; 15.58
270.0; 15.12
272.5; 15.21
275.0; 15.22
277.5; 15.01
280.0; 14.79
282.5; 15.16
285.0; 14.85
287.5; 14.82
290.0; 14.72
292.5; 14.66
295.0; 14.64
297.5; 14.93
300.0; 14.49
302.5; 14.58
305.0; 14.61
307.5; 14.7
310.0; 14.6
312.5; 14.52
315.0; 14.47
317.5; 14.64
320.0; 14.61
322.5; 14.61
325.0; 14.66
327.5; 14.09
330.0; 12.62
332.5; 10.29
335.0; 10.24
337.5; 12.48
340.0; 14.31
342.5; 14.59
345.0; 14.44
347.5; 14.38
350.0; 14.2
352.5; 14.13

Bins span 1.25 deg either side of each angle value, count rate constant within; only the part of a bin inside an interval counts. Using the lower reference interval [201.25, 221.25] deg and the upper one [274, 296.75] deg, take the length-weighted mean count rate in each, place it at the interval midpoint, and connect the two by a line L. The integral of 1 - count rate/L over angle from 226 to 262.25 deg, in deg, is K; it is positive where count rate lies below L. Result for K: -1.0 deg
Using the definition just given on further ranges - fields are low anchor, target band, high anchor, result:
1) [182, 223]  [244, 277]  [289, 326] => -1.1 deg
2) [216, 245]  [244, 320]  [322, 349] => -3.1 deg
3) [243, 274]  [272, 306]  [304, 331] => 0.4 deg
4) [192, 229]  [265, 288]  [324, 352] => -1.1 deg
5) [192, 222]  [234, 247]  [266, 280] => -0.3 deg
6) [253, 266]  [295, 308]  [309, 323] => 0.2 deg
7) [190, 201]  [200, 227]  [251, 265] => 0.1 deg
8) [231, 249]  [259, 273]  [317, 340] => -0.5 deg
